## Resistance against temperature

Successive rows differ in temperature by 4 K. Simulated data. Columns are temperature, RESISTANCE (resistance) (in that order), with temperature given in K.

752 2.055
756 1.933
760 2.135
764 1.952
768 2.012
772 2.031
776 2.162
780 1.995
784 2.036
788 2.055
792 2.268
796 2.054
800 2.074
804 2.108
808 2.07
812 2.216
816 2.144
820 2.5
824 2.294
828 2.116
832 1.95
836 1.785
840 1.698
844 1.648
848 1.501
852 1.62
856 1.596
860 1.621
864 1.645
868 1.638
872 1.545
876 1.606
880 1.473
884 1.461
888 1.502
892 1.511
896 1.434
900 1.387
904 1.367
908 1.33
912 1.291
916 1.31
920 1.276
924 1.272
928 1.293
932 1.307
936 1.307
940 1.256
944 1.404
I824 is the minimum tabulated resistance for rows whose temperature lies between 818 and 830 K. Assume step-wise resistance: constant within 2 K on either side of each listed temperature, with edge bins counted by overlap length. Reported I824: 2.116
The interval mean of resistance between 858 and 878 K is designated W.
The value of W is 1.61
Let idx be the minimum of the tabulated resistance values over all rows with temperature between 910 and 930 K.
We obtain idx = 1.272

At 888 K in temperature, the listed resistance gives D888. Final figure 1.502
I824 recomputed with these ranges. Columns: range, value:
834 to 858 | 1.501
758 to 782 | 1.952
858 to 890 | 1.461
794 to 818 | 2.054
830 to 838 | 1.785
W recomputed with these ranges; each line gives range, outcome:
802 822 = 2.21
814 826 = 2.31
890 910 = 1.41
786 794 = 2.16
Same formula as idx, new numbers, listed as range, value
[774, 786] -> 1.995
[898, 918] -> 1.291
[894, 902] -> 1.387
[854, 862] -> 1.596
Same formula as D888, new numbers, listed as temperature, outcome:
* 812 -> 2.216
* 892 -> 1.511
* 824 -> 2.294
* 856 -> 1.596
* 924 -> 1.272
